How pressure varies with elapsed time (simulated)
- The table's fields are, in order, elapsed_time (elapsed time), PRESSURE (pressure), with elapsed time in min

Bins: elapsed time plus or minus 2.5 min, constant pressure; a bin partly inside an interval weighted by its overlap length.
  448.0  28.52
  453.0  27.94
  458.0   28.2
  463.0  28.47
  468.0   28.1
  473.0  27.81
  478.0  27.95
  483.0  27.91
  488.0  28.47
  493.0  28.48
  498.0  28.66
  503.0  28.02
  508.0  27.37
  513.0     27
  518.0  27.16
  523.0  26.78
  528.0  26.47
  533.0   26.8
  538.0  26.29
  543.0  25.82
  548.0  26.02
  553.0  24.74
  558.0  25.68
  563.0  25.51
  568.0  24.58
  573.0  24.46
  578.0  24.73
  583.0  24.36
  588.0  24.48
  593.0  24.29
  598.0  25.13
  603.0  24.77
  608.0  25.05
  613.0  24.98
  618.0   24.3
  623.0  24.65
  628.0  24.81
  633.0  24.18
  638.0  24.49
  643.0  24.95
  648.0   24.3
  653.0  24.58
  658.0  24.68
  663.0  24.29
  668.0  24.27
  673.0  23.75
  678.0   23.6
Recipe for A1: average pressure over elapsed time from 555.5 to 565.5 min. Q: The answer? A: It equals 25.6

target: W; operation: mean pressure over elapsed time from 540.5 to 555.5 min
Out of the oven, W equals 25.5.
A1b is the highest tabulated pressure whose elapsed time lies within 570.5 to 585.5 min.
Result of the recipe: 24.73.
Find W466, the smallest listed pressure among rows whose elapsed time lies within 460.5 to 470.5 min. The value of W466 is 28.1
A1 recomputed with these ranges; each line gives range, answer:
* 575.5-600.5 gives 24.6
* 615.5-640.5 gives 24.5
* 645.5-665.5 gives 24.5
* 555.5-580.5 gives 25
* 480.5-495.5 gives 28.3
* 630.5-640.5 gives 24.3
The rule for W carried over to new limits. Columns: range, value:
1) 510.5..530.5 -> 26.9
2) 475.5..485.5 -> 27.9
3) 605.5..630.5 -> 24.8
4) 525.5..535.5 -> 26.6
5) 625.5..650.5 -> 24.5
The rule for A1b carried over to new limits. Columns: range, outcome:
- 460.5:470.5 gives 28.47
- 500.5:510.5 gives 28.02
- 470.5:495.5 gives 28.48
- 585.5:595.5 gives 24.48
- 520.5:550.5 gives 26.8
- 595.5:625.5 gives 25.13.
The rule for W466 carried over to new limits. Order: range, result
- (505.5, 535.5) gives 26.47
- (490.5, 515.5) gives 27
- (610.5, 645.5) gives 24.18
